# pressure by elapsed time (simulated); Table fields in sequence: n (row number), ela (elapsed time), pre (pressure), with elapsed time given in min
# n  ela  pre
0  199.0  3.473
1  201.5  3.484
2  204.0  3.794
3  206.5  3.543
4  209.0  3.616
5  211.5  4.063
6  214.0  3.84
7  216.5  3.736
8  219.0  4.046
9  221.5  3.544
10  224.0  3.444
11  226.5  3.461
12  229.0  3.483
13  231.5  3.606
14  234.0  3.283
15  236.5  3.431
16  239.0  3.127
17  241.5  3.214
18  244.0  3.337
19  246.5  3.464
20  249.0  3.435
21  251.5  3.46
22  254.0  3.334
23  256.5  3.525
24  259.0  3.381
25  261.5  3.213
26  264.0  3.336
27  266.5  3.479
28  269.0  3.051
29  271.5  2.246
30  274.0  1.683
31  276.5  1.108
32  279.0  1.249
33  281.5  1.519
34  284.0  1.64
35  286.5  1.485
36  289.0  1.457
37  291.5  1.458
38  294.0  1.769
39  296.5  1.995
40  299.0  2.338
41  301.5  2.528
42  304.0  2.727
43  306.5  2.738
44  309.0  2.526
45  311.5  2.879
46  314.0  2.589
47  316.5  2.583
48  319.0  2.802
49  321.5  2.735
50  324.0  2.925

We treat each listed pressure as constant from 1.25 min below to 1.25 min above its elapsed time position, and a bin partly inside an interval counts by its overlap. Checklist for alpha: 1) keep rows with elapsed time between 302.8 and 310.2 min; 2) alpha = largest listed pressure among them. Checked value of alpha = 2.738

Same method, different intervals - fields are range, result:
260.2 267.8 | 3.479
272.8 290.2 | 1.683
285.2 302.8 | 2.528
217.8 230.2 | 4.046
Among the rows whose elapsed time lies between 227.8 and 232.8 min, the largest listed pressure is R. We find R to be 3.606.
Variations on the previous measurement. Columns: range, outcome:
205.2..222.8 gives 4.063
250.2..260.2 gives 3.525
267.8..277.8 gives 3.051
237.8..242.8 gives 3.214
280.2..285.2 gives 1.64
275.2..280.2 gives 1.249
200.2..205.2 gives 3.794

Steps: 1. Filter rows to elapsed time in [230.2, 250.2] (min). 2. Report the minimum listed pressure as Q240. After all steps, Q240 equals 3.127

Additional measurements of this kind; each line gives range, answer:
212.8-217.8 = 3.736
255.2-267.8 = 3.213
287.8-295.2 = 1.457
